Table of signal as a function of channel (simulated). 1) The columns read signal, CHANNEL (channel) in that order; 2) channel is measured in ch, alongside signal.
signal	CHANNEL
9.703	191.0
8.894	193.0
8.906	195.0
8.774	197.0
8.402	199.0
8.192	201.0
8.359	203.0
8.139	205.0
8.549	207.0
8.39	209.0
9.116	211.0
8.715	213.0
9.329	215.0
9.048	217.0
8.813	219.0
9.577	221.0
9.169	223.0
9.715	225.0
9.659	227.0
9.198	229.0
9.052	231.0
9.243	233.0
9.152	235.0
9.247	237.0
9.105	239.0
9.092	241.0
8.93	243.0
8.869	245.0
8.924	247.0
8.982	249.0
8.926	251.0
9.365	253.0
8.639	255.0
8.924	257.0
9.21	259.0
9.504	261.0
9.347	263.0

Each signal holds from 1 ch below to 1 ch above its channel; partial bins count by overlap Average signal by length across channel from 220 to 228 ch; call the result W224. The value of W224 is 9.53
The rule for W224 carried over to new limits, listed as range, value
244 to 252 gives 8.93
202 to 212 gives 8.51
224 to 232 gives 9.41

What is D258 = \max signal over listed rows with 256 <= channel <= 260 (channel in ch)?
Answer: 9.21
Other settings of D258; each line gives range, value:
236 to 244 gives 9.247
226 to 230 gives 9.659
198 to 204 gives 8.402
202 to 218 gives 9.329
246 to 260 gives 9.365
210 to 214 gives 9.116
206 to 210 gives 8.549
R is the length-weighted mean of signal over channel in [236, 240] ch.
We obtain 9.18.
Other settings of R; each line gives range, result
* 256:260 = 9.07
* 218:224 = 9.19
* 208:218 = 8.92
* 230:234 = 9.15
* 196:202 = 8.46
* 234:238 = 9.2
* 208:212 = 8.75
